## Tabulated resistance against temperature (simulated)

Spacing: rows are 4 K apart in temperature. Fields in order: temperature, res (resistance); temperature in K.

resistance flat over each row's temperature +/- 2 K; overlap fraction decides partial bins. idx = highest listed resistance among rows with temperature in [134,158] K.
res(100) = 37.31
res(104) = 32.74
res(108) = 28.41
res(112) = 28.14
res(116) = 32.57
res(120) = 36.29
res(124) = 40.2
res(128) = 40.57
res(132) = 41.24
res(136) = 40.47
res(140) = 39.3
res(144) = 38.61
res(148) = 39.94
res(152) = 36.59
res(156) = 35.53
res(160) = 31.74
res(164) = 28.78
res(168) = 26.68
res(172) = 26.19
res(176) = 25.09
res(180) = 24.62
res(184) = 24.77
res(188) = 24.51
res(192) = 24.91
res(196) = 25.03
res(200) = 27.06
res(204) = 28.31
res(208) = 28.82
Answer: 40.47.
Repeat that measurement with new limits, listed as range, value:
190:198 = 25.03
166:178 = 26.68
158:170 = 31.74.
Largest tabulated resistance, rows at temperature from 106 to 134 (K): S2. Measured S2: 41.24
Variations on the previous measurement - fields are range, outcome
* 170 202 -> 27.06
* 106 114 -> 28.41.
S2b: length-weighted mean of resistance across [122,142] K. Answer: 40.4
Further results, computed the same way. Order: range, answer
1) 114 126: 36.4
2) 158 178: 27.7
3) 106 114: 28.3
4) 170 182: 25.3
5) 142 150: 39.3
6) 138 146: 39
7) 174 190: 24.7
